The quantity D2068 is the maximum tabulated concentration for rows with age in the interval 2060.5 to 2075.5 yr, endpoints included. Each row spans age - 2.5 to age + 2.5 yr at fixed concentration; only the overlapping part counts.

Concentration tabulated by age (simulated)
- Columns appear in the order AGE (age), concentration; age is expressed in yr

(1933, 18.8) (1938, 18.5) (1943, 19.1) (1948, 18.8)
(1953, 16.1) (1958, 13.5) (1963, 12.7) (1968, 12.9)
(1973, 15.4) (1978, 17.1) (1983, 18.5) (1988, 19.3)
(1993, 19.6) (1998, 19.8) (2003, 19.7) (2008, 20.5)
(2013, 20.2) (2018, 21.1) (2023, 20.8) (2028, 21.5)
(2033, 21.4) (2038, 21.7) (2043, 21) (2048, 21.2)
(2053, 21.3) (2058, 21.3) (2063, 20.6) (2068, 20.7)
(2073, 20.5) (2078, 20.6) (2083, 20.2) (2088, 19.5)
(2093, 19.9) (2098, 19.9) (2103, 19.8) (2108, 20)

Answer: 20.7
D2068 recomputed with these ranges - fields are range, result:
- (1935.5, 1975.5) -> 19.1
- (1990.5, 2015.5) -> 20.5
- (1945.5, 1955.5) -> 18.8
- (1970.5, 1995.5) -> 19.6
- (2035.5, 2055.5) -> 21.7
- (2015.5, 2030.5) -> 21.5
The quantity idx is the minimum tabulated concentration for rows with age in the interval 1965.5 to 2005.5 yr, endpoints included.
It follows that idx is 12.9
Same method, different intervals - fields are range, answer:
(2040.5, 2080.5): 20.5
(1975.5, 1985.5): 17.1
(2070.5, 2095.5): 19.5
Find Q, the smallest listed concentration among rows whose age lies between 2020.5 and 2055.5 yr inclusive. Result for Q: 20.8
